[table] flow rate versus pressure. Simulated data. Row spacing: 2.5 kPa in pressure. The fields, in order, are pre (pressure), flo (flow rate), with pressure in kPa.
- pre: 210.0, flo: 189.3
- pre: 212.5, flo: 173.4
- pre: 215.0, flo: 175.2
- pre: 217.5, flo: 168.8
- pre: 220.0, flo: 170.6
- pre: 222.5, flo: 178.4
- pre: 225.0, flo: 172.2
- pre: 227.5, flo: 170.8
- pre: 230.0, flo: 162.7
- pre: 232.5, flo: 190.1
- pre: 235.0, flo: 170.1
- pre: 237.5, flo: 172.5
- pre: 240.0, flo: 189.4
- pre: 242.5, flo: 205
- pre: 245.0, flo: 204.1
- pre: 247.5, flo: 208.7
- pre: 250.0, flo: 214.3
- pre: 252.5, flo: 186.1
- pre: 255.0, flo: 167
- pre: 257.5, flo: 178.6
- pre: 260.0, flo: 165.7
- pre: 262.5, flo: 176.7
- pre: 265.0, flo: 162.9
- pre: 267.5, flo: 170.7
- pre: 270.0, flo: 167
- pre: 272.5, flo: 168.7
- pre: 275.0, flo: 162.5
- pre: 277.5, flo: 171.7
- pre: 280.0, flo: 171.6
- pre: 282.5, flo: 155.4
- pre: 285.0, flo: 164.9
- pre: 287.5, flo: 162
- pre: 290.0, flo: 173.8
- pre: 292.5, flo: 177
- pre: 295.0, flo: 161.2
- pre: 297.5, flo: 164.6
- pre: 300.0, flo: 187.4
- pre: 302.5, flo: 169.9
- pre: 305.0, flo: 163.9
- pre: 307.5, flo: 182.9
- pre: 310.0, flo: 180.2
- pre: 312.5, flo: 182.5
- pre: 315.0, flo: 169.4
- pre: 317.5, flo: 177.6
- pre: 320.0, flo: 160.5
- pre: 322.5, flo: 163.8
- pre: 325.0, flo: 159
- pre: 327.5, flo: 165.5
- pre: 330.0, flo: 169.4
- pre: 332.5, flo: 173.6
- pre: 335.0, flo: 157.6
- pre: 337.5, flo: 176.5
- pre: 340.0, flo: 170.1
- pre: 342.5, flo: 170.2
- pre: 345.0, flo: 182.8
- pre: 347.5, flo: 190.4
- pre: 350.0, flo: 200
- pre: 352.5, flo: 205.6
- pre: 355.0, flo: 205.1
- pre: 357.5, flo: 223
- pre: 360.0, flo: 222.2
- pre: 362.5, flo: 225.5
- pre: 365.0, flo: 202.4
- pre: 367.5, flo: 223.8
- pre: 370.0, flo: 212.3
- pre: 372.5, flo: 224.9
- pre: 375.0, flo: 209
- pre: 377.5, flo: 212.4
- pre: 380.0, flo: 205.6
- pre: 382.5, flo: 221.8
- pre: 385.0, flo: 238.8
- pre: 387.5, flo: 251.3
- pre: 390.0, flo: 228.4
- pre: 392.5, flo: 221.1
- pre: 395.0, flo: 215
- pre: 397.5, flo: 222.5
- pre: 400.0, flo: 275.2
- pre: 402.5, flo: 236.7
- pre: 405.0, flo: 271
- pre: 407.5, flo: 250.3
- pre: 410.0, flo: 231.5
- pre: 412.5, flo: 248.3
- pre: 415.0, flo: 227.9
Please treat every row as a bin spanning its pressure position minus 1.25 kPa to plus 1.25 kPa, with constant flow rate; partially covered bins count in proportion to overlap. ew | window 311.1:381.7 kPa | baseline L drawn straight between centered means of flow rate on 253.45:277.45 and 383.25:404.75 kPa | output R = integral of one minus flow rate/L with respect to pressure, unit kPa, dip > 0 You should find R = 7.2 kPa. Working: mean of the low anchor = 169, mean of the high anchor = 237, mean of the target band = 191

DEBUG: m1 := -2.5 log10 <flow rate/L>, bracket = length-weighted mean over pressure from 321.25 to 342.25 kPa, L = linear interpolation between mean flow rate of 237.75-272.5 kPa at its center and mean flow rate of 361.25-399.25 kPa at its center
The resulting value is 0.232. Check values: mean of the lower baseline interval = 183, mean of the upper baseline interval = 222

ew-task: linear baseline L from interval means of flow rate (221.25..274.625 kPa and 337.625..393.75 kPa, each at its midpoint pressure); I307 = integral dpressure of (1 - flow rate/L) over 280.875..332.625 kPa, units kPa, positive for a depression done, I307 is 6.7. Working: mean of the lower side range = 180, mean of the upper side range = 211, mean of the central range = 170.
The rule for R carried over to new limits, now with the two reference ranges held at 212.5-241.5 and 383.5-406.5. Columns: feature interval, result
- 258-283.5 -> 3.19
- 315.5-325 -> 2.01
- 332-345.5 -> 2.91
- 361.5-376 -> 0.85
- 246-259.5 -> -0.37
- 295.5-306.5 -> 1.76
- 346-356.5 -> 1.06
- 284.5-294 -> 1.40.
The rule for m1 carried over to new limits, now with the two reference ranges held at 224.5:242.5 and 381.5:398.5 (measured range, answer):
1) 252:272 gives 0.095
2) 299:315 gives 0.141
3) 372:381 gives 0.060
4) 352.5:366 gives 0.018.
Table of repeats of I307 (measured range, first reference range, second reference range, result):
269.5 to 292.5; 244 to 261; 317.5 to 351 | 2.1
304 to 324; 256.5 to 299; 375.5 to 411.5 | 1.7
